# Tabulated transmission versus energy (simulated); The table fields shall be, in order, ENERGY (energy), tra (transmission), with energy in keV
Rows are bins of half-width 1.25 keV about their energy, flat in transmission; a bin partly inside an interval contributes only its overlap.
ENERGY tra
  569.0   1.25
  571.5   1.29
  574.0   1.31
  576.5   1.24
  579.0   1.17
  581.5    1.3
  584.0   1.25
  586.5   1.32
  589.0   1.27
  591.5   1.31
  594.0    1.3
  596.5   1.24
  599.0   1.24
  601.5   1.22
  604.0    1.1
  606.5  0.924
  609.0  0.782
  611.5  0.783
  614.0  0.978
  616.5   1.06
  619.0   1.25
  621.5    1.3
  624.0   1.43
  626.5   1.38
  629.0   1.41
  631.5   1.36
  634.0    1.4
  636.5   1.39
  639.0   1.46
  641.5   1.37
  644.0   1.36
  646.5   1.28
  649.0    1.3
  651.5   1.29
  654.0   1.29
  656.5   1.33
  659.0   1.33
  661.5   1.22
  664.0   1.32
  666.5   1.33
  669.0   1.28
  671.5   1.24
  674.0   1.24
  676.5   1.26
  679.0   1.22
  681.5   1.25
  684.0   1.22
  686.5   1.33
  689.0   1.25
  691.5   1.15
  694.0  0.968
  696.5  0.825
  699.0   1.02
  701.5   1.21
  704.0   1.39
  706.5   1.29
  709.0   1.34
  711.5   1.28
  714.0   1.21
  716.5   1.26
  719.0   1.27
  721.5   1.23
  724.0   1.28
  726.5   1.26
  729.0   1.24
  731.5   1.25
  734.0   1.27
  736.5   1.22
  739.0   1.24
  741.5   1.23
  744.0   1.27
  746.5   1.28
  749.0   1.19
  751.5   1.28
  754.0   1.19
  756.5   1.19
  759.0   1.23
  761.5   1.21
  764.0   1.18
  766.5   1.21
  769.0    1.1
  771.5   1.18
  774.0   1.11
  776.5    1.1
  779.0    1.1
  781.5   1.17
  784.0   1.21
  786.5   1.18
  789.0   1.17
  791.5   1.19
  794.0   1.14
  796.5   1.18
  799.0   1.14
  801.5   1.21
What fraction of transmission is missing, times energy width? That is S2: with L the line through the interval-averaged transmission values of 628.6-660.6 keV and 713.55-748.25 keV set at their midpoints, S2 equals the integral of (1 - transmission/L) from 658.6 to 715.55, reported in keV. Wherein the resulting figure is 3.4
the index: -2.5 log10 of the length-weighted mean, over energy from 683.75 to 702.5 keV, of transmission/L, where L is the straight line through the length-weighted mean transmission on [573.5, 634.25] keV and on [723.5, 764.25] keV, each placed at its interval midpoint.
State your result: 0.10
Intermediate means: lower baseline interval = 1.21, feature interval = 1.12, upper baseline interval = 1.24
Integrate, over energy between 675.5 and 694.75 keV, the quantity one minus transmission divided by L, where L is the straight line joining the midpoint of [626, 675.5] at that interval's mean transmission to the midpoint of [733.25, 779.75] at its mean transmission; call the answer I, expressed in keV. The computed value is 1.1 keV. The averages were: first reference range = 1.33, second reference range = 1.2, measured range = 1.21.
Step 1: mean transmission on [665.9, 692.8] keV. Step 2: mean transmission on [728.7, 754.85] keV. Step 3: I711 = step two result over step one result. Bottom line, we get 0.99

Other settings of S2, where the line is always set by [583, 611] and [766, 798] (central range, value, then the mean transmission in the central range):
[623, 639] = -3.2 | 1.4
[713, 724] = -0.8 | 1.25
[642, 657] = -1.9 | 1.31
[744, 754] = -0.8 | 1.24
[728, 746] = -1.4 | 1.25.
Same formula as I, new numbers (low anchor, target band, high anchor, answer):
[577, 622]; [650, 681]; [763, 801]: -3.3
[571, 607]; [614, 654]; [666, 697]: -3.4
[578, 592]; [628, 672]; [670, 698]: -4.5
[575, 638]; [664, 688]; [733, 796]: -1.2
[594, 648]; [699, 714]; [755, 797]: -1.0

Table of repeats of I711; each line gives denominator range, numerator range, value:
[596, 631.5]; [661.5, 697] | 1.05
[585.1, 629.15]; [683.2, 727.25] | 1.03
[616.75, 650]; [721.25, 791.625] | 0.89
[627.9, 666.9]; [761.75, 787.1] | 0.86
